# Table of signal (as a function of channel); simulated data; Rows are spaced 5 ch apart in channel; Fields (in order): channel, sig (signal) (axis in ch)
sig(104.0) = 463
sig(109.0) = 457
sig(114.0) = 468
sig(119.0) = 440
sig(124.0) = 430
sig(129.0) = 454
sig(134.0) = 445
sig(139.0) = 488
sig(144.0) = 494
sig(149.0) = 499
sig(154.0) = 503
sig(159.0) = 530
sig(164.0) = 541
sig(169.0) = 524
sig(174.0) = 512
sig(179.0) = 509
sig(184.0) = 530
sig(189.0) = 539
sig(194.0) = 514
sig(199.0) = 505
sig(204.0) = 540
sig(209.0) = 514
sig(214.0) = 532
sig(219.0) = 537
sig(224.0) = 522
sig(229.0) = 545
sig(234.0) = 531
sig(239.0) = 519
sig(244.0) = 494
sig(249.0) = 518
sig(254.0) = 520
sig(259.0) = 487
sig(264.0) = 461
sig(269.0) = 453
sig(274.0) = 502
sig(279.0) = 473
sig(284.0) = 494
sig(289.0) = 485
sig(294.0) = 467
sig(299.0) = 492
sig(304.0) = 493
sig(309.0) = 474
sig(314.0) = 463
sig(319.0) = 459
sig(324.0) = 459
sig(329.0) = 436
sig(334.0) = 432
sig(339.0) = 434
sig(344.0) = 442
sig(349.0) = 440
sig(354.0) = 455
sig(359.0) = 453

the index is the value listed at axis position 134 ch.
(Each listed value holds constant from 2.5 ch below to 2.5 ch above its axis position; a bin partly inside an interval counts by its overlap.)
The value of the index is 445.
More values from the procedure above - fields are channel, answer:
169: 524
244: 494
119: 440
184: 530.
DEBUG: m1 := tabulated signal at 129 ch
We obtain 454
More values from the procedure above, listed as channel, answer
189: 539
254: 520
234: 531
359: 453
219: 537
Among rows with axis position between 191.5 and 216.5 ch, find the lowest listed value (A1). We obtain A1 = 505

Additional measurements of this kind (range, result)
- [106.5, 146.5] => 430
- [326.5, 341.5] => 432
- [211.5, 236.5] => 522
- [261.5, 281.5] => 453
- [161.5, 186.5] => 509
